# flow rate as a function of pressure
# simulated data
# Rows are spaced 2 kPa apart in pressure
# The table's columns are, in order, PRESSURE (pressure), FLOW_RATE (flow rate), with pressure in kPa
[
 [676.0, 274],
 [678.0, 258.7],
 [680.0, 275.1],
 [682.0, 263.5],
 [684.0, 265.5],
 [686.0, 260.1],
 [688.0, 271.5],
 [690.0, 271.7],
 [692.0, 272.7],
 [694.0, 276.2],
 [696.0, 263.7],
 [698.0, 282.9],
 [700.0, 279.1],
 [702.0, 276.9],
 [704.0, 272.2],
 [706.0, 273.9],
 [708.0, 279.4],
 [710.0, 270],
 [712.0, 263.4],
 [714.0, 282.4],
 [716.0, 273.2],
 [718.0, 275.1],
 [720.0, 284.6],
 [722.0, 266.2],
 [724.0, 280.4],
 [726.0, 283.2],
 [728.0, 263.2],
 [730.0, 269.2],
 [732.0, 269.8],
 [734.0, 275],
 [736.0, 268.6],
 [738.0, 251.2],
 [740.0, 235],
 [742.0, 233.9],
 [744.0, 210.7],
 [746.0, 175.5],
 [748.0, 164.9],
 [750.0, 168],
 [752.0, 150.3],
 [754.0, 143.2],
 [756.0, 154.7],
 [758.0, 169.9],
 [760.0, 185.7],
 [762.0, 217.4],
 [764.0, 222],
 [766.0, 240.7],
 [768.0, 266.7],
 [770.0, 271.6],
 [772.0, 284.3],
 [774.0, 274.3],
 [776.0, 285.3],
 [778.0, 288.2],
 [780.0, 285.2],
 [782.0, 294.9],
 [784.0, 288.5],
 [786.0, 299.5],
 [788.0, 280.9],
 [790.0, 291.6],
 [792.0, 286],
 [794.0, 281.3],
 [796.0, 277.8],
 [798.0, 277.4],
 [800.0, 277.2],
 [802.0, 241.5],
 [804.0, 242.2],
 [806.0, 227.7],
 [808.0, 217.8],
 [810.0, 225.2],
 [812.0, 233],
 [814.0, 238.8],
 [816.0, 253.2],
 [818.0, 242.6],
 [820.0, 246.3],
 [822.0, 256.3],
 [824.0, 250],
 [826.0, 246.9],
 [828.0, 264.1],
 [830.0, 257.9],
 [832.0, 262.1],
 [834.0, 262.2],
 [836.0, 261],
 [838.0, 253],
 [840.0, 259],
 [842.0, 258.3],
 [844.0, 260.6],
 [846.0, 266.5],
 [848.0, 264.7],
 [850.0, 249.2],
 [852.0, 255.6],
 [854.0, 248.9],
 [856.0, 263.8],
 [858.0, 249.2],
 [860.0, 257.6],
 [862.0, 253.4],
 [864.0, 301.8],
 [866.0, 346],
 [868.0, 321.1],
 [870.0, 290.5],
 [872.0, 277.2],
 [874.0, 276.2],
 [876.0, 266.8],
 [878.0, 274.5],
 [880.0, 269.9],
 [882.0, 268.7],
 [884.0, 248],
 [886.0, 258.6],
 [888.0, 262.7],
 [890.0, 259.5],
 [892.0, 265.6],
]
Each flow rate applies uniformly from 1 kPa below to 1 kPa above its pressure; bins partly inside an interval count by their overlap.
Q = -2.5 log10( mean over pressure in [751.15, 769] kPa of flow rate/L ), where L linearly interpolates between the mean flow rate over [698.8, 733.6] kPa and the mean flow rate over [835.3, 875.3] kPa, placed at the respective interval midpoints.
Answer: 0.37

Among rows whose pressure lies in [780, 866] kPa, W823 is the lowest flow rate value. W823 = 217.8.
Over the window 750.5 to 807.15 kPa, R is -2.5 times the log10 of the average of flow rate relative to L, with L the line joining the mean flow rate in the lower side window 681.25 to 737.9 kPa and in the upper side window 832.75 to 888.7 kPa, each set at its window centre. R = 0.09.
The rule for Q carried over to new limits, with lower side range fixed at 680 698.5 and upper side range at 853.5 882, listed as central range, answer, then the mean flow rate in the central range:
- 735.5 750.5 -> 0.27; 213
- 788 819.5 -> 0.08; 255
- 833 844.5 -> 0.07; 259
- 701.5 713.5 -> -0.01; 273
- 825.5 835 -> 0.07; 259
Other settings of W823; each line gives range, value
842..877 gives 248.9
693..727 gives 263.4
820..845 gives 246.3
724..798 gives 143.2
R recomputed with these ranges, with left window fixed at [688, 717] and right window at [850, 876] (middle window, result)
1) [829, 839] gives 0.069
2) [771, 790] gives -0.045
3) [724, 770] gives 0.234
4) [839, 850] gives 0.064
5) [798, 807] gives 0.104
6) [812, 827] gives 0.122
